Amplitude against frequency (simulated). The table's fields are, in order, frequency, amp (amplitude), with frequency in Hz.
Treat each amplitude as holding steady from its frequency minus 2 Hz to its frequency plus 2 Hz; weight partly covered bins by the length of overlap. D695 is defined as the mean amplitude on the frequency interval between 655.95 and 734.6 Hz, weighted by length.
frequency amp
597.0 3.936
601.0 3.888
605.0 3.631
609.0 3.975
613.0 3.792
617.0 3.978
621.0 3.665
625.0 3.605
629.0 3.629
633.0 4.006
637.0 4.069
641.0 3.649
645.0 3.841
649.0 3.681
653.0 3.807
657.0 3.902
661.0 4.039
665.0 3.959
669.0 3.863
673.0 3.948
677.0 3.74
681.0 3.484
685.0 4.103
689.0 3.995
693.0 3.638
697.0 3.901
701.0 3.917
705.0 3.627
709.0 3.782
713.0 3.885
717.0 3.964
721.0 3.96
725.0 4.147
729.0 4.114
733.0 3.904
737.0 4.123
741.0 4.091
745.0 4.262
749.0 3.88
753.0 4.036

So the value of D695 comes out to 3.89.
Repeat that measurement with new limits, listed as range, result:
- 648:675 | 3.89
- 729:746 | 4.09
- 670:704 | 3.84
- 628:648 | 3.84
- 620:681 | 3.82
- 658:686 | 3.87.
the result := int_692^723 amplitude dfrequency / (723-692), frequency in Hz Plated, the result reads 3.84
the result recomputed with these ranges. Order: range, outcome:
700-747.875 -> 3.98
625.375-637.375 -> 3.84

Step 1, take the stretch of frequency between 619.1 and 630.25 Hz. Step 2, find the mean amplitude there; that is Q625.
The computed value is 3.63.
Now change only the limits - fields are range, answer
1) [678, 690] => 3.84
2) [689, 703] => 3.84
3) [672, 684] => 3.74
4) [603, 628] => 3.77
